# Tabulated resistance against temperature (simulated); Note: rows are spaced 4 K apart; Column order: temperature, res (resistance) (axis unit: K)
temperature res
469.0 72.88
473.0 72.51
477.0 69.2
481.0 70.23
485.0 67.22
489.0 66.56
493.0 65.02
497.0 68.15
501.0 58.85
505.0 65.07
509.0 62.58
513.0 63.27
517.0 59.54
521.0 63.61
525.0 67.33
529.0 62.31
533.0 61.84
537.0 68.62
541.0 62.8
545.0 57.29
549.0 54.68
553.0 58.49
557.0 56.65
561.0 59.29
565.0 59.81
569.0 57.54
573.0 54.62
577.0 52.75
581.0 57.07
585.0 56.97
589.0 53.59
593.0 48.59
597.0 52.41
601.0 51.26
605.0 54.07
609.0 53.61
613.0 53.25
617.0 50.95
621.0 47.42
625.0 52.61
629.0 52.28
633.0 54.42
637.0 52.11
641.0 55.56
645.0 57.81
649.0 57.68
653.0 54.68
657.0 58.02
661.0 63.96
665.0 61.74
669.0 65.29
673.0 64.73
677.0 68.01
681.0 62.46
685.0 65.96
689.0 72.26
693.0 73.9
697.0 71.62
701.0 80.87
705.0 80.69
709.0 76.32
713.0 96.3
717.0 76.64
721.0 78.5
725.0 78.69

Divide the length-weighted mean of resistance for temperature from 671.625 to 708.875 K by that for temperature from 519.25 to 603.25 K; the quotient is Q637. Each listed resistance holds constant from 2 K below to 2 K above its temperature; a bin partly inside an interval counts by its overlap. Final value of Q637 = 1.23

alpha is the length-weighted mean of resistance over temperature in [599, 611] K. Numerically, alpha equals 53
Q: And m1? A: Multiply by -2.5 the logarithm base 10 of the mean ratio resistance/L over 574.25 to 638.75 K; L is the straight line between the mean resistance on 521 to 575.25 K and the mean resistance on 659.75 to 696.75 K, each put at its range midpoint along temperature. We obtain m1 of 0.20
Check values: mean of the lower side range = 60.2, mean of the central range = 52.7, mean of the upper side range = 66.8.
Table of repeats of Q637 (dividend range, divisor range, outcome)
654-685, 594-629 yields 1.22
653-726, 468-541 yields 1.09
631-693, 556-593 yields 1.10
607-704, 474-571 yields 0.97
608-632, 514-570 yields 0.85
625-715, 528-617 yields 1.16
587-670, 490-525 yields 0.86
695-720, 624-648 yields 1.48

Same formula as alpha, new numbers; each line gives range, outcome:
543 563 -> 57.3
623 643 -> 53.4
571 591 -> 55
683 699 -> 70.9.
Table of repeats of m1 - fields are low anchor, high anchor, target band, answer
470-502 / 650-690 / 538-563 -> 0.13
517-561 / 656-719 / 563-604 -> 0.18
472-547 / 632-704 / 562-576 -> 0.13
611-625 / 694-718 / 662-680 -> 0.06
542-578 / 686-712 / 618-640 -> 0.27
